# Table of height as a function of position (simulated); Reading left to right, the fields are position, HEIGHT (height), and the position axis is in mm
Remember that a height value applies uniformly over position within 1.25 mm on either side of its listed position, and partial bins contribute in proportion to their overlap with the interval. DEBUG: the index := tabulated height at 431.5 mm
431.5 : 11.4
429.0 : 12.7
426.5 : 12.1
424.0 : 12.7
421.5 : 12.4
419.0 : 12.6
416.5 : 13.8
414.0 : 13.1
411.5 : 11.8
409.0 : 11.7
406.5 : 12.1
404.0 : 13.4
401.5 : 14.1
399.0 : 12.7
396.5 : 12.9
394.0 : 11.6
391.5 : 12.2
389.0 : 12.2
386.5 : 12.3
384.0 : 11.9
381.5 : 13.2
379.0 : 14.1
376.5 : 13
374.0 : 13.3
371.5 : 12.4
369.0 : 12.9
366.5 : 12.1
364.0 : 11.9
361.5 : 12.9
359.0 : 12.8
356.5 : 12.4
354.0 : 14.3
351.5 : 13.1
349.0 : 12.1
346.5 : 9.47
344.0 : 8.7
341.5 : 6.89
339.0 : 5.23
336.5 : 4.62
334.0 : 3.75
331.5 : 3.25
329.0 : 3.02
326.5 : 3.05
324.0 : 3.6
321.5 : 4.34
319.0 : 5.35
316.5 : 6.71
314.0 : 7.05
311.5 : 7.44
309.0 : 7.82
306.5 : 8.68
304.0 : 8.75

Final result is 11.4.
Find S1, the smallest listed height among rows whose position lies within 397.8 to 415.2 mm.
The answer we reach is 11.7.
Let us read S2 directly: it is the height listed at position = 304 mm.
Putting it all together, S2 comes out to 8.75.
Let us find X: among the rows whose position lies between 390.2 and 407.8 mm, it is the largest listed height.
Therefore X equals 14.1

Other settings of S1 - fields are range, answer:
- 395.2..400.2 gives 12.7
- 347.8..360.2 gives 12.1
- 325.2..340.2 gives 3.02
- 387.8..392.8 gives 12.2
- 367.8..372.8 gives 12.4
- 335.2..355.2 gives 4.62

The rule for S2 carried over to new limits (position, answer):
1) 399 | 12.7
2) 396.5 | 12.9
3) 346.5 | 9.47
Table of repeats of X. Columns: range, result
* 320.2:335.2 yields 4.34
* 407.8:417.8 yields 13.8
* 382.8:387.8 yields 12.3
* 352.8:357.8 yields 14.3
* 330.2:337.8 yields 4.62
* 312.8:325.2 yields 7.05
